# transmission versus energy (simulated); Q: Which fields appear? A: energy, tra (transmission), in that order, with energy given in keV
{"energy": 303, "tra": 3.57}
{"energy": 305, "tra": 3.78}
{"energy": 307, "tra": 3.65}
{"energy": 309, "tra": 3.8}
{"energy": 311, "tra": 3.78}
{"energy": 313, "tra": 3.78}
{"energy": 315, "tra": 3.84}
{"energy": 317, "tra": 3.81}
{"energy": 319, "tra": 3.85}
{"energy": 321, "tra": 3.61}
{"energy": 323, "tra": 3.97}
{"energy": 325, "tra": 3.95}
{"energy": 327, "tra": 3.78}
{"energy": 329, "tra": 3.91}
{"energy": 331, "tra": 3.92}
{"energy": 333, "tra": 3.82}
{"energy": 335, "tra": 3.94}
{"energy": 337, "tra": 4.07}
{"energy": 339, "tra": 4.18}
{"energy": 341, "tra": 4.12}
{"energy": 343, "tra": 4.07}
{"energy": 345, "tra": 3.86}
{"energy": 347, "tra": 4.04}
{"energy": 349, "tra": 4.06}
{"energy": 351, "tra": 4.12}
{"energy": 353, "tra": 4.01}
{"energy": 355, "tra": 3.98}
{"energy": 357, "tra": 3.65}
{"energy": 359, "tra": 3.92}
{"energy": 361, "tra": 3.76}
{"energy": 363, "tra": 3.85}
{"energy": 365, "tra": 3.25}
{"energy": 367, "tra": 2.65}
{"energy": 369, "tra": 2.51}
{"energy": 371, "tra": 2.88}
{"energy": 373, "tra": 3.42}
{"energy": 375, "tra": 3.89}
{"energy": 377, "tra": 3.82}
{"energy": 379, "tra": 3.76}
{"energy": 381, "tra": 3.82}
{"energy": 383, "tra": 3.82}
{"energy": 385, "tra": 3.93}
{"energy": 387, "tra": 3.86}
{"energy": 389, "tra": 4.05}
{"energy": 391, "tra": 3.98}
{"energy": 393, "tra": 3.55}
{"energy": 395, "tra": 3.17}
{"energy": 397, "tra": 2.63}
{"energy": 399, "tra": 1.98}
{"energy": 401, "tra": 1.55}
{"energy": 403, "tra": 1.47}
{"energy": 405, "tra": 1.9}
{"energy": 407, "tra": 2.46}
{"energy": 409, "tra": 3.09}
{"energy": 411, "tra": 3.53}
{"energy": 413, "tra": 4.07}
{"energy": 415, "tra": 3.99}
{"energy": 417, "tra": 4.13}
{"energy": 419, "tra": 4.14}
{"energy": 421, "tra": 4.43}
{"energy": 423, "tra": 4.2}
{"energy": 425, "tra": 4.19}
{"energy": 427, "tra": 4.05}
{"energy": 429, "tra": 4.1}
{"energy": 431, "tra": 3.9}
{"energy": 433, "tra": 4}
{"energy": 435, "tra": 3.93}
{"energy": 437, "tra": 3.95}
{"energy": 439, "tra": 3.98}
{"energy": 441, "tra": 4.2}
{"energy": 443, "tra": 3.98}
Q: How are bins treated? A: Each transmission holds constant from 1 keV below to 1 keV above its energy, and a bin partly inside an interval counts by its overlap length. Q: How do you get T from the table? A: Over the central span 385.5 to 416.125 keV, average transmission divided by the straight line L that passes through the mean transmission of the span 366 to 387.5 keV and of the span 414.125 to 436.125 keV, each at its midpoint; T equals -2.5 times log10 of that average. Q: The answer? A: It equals 0.24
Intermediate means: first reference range 3.48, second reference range 4.1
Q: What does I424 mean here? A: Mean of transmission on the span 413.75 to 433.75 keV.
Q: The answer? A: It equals 4.11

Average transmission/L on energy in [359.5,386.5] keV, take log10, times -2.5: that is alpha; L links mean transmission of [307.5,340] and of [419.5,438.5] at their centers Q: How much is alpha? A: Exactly 0.14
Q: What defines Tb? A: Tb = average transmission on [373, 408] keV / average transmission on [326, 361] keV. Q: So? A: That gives 0.8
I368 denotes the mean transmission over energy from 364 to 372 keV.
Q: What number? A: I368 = 2.82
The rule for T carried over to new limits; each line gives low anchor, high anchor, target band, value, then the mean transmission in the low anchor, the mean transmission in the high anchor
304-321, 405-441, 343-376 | 0.05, 3.78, 3.84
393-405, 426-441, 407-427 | -0.23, 2.25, 4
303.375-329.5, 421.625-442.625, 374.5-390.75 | 0.02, 3.8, 4.05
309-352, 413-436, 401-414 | 0.46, 3.92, 4.1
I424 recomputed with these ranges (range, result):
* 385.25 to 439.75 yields 3.5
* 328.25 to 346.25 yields 3.99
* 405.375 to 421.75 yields 3.65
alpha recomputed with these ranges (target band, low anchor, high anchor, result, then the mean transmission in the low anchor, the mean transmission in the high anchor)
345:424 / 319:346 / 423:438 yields 0.15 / 3.94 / 4.03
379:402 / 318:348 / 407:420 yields 0.14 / 3.94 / 3.72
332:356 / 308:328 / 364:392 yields -0.09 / 3.82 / 3.55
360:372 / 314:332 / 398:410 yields -0.08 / 3.85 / 2.07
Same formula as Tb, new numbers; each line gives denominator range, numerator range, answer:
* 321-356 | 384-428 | 0.85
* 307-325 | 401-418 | 0.79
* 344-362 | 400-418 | 0.74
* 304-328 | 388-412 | 0.73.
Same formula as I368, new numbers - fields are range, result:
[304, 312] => 3.75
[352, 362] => 3.86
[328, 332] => 3.92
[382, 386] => 3.88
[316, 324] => 3.81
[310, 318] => 3.8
